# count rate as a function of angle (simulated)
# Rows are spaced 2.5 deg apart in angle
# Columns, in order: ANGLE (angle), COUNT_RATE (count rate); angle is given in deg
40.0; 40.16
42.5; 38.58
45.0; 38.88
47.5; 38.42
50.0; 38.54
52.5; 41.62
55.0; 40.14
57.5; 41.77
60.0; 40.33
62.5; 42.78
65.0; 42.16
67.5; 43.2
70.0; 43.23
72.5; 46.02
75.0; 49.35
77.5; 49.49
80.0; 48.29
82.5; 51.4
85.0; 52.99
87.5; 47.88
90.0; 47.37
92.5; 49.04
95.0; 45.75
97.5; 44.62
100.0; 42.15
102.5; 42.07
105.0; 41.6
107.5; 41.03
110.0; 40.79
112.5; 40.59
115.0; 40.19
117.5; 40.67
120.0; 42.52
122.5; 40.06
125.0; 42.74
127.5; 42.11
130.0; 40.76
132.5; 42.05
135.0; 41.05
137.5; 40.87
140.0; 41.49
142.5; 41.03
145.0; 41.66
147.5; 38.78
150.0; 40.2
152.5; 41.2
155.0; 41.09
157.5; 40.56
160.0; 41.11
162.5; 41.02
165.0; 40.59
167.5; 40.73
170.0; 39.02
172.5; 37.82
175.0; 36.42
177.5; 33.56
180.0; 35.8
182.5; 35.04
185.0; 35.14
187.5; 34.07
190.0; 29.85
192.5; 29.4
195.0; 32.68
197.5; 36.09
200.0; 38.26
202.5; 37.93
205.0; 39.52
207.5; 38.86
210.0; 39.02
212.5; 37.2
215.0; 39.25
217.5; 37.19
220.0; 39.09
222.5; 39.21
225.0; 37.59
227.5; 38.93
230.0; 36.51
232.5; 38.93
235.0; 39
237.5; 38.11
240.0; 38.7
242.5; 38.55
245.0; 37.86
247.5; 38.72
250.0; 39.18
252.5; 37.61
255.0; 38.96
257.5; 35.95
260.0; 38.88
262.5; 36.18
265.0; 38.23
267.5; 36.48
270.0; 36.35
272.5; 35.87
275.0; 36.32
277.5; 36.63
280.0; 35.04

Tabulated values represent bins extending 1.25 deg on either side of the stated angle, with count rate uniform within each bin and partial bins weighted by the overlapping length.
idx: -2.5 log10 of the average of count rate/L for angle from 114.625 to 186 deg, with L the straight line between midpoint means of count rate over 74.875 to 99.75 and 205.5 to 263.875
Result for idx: 0.11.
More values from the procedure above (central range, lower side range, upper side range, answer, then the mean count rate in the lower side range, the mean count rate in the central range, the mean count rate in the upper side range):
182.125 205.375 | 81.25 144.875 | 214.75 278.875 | 0.16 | 43.3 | 34.6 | 37.8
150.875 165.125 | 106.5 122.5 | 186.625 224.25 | -0.06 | 40.9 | 40.9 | 36.5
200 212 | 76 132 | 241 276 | 0.03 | 44.3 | 38.7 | 37.5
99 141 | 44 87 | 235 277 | 0.02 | 44.1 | 41.3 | 37.6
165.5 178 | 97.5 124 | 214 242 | 0.05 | 41.3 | 37.9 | 38.4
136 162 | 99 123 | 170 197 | -0.09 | 41.2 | 40.8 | 34.3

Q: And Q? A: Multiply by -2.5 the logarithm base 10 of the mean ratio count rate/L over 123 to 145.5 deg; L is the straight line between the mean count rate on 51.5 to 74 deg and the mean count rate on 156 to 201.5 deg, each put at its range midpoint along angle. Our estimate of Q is -0.07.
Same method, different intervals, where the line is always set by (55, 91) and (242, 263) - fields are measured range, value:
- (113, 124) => 0.08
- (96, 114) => 0.07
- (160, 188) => 0.11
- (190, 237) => 0.07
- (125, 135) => 0.04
